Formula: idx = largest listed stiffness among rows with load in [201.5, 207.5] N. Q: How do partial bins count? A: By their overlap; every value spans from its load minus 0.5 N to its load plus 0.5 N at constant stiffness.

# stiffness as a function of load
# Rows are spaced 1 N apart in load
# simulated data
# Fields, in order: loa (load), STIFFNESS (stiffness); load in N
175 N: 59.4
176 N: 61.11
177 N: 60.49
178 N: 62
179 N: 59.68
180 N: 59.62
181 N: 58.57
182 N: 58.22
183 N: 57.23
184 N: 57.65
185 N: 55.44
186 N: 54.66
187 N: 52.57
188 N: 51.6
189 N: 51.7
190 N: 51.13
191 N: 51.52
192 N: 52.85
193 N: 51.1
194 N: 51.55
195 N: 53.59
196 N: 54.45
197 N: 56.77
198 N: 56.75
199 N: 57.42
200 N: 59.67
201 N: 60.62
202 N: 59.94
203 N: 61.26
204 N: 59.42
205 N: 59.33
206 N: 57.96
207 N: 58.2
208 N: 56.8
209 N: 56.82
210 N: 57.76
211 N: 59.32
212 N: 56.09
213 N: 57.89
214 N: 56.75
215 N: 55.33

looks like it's 61.26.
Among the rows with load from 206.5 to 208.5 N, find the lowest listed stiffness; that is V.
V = 56.8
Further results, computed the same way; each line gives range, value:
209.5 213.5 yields 56.09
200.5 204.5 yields 59.42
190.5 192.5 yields 51.52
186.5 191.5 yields 51.13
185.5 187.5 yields 52.57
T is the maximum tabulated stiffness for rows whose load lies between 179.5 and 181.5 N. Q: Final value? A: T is 59.62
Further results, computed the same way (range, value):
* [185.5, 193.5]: 54.66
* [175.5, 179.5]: 62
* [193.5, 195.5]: 53.59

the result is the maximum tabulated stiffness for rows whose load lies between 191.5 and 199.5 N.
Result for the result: 57.42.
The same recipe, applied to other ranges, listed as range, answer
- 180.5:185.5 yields 58.57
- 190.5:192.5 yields 52.85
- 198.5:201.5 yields 60.62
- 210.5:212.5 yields 59.32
